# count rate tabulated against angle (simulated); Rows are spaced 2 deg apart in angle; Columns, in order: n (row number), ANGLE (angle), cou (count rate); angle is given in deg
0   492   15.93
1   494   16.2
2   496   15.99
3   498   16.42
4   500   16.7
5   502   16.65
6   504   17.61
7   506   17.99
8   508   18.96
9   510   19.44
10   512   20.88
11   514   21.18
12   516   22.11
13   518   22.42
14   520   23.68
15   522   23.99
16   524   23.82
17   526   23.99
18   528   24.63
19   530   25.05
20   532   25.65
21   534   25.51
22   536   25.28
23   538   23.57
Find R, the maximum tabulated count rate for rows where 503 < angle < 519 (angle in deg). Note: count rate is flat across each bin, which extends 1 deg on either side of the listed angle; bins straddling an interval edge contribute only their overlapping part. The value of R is 22.42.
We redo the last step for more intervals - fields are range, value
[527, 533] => 25.65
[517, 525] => 23.99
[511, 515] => 21.18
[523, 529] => 24.63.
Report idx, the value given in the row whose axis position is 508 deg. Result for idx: 18.96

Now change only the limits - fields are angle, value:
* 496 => 15.99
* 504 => 17.61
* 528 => 24.63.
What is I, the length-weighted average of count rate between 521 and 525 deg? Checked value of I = 23.9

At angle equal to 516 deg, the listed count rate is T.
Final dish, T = 22.11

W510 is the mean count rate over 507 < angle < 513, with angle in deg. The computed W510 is 19.8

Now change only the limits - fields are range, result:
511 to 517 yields 21.4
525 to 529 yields 24.3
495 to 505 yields 16.7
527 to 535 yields 25.2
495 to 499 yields 16.2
